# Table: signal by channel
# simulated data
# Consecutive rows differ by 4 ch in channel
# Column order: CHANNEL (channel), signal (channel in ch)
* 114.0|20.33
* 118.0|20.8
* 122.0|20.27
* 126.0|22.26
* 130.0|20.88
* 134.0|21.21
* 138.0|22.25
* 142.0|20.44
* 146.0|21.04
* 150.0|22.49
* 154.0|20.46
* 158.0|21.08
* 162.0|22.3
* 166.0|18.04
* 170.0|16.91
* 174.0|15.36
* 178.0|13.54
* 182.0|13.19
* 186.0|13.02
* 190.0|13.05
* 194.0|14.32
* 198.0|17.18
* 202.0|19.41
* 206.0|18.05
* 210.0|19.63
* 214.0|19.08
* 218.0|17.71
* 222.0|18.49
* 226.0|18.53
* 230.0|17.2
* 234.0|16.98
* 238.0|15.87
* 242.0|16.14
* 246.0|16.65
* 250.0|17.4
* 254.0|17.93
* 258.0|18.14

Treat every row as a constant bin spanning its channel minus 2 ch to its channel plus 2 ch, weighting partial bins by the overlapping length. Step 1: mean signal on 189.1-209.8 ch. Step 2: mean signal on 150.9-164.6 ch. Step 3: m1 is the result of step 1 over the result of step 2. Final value 0.79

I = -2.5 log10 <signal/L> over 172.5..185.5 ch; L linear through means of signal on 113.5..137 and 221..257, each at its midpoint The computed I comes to 0.36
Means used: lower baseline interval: 21.1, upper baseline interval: 17.2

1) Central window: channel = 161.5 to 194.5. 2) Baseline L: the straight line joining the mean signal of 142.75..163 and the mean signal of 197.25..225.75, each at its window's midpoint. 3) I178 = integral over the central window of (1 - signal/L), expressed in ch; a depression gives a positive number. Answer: 8.1 ch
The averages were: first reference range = 21.4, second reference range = 18.6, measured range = 15.3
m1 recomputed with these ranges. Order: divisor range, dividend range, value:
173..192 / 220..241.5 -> 1.28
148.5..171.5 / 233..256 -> 0.83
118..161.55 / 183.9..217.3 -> 0.79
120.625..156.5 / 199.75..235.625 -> 0.86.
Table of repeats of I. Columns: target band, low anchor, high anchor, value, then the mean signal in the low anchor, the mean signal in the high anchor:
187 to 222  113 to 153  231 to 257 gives 0.07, 21.2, 16.9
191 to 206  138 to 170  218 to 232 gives 0.13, 20.7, 18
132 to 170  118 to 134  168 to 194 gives -0.16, 21.1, 14.2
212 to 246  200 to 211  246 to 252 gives 0.03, 19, 17.1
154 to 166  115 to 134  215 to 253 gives -0.06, 21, 17.3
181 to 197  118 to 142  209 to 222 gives 0.39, 21.2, 18.7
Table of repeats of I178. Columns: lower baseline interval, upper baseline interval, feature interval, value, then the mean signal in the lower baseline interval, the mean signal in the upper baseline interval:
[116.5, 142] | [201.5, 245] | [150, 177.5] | 1.4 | 21.2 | 17.8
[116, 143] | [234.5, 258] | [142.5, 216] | 6.3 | 21.2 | 16.9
